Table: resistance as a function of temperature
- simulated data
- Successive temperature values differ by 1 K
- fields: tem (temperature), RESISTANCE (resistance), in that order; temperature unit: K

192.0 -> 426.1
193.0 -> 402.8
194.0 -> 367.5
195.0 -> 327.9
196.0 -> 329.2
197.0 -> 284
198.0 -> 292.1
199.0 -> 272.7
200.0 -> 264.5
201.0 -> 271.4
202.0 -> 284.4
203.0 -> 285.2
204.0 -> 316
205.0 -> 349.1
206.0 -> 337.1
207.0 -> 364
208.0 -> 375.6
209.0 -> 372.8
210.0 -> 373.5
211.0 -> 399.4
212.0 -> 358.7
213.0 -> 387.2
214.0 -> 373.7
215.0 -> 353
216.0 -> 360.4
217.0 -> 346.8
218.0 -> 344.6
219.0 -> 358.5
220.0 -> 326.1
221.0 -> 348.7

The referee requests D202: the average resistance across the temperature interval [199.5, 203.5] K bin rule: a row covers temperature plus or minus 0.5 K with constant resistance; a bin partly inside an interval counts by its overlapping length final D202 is 276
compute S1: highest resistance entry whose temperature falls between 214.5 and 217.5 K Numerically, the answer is 360.4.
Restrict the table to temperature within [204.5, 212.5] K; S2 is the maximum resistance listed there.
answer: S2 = 399.4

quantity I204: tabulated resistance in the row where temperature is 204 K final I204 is 316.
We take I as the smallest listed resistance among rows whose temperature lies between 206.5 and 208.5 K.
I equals 364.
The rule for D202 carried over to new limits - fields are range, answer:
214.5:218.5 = 351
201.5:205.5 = 309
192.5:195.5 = 366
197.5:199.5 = 282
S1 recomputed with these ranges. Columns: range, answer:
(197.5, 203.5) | 292.1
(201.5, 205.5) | 349.1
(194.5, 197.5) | 329.2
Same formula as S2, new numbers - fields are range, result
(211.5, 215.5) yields 387.2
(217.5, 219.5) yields 358.5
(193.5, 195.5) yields 367.5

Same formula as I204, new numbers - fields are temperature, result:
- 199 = 272.7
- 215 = 353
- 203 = 285.2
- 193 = 402.8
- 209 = 372.8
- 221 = 348.7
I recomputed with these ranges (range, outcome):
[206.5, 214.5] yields 358.7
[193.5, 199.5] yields 272.7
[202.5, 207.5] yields 285.2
